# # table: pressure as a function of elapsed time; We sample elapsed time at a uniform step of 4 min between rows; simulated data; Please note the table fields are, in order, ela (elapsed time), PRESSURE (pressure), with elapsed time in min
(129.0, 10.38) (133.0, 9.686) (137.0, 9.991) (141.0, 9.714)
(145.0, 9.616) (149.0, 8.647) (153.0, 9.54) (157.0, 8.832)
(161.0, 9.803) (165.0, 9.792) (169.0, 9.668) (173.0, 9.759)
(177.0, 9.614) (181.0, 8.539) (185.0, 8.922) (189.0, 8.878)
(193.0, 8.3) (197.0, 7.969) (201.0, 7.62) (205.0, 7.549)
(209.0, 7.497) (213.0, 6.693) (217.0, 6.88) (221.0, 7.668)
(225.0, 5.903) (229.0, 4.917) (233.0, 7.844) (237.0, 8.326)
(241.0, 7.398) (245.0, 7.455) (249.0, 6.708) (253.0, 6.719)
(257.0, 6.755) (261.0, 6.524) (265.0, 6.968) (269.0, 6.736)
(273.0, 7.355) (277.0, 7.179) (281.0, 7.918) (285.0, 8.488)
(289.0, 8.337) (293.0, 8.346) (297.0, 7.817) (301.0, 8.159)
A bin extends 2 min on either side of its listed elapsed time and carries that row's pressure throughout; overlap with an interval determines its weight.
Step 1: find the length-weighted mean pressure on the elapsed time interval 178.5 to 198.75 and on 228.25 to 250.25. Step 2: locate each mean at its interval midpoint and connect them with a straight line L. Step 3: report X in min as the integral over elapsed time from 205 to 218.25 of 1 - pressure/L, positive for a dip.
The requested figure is 1.4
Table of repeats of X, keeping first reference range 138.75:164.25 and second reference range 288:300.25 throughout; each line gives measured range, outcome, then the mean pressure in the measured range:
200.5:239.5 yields 7.6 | 7.07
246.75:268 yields 4.3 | 6.74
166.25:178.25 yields -0.6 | 9.69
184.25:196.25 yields 0.6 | 8.6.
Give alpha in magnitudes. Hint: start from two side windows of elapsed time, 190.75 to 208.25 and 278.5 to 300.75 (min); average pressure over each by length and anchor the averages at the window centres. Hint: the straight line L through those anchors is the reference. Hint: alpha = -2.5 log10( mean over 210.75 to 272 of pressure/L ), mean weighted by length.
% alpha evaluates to 0.16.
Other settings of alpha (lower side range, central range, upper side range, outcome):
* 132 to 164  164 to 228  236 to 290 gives 0.063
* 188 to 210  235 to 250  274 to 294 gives 0.064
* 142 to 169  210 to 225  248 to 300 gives 0.200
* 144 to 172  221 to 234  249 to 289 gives 0.261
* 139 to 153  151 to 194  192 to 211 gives -0.082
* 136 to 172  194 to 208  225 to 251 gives 0.051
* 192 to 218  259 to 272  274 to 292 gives 0.159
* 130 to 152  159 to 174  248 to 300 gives -0.069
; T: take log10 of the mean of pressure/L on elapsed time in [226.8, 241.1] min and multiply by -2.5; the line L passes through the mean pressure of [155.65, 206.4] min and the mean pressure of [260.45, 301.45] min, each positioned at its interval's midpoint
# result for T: 0.16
